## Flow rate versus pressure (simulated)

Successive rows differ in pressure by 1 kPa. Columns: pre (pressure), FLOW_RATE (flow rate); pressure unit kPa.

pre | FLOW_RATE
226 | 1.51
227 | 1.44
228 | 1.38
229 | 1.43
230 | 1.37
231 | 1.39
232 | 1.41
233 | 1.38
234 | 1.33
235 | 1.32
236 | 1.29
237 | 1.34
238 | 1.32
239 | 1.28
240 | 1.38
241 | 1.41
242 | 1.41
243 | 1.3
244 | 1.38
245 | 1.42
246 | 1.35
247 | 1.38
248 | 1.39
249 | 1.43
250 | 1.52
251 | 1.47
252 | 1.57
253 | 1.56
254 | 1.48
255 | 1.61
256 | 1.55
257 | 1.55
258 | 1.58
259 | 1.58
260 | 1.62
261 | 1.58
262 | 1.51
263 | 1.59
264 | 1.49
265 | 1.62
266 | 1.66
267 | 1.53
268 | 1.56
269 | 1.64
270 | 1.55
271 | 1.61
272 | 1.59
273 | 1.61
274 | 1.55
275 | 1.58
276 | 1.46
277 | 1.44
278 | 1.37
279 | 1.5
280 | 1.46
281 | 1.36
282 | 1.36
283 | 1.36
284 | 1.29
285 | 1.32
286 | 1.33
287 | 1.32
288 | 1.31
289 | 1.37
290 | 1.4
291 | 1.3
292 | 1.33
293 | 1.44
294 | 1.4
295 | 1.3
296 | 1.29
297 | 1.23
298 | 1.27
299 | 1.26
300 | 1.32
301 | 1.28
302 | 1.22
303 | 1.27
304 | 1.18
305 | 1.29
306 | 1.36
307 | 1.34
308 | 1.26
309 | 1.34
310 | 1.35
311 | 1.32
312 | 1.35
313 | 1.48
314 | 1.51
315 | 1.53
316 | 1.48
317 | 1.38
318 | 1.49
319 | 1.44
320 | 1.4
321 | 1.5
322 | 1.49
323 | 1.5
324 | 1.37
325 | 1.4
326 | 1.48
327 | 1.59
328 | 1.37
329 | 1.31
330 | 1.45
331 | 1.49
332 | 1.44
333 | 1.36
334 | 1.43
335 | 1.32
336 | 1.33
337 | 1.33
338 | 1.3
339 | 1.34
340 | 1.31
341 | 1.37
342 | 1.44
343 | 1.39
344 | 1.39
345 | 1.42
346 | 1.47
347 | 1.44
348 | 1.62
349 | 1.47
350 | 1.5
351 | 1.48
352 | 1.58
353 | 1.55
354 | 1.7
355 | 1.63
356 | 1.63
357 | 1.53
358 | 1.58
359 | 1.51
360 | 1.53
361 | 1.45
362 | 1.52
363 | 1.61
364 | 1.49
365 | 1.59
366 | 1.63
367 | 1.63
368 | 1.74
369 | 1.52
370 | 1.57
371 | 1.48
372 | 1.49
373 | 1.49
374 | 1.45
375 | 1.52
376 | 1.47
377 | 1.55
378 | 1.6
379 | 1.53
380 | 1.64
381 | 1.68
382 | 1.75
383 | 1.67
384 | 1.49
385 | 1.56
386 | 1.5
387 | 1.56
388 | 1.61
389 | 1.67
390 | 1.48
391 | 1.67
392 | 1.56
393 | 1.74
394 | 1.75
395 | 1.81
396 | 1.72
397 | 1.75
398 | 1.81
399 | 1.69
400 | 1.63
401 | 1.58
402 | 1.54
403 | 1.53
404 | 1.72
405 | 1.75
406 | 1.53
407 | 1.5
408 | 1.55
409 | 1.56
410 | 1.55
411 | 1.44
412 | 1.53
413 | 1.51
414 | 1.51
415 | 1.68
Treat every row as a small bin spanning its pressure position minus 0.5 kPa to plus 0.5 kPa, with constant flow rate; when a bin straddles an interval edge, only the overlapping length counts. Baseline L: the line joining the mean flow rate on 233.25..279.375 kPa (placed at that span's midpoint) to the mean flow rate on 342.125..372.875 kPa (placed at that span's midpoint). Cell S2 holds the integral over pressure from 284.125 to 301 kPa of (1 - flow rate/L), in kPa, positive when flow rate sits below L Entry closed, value 2.0 kPa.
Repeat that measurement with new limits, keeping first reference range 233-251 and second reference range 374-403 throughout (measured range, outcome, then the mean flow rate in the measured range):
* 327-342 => 1.48 kPa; 1.38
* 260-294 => -0.91 kPa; 1.47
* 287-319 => 2.84 kPa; 1.34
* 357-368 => 0.11 kPa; 1.56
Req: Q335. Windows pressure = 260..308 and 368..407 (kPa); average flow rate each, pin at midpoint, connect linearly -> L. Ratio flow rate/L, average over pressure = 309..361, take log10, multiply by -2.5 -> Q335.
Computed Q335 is 0.04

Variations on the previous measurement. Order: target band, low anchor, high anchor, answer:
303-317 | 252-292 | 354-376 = 0.11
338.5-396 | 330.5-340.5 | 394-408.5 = -0.03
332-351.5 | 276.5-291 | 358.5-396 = 0.07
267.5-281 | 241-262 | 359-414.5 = -0.02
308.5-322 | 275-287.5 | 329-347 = -0.03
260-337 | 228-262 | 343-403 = 0.06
